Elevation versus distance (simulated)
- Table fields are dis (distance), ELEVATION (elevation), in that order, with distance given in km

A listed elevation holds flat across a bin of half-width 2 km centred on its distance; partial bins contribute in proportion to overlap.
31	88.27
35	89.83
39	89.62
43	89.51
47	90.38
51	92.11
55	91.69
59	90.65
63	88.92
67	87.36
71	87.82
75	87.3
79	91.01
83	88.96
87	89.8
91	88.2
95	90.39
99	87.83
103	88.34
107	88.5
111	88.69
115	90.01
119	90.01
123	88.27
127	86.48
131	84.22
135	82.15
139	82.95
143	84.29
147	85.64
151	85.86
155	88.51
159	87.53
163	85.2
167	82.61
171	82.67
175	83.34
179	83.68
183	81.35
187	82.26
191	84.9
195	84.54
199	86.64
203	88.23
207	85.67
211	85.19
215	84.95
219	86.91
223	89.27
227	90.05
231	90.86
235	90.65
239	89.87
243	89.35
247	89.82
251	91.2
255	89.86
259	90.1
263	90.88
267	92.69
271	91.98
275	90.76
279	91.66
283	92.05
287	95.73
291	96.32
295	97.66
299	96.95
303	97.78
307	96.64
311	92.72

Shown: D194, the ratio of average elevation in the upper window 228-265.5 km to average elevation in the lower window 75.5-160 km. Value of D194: 1.0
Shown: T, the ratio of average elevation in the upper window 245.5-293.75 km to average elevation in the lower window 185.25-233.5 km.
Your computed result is 1.1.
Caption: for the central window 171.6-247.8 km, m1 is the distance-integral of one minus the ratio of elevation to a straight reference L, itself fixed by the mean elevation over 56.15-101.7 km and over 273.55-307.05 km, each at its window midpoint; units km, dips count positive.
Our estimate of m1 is 5.1 km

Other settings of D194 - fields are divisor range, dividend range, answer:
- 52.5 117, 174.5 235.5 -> 0.97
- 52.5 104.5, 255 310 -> 1.05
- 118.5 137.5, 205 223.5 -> 1.00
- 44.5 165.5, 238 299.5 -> 1.05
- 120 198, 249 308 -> 1.10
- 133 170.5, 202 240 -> 1.04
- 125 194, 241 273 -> 1.08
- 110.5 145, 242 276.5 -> 1.05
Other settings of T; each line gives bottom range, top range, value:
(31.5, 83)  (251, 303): 1.04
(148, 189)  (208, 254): 1.05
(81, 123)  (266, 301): 1.06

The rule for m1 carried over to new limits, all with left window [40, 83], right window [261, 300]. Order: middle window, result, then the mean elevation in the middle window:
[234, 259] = 0.8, 90.1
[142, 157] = 0.8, 86.2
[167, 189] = 2.2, 82.7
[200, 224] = 1.5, 86.6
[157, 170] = 0.9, 84.9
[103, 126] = 0.4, 88.9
